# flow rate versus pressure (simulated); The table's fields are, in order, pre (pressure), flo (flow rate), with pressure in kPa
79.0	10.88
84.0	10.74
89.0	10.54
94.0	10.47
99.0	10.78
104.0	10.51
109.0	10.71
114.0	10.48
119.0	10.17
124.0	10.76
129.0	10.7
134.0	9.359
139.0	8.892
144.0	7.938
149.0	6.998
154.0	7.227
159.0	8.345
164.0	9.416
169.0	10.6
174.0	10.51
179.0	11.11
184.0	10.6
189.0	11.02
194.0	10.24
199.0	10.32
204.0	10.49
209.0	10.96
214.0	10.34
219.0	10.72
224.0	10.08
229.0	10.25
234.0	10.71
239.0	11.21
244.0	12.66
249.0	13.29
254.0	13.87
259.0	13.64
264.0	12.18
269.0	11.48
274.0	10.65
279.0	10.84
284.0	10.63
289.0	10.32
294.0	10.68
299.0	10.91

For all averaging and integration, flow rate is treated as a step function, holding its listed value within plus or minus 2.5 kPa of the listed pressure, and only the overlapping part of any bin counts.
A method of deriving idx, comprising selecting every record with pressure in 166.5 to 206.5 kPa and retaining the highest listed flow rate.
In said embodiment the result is 11.11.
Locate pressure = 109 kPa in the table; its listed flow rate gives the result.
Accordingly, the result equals 10.71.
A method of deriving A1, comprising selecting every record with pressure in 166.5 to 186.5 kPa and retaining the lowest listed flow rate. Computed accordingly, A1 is 10.51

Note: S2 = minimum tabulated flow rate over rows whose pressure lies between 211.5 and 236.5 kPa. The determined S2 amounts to 10.08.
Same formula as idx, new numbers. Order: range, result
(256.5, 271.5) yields 13.64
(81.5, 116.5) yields 10.78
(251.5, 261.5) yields 13.87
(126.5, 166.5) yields 10.7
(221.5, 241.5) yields 11.21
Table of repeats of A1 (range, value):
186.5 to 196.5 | 10.24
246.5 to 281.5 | 10.65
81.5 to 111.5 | 10.47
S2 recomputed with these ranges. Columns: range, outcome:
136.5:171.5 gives 6.998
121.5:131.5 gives 10.7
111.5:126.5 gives 10.17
